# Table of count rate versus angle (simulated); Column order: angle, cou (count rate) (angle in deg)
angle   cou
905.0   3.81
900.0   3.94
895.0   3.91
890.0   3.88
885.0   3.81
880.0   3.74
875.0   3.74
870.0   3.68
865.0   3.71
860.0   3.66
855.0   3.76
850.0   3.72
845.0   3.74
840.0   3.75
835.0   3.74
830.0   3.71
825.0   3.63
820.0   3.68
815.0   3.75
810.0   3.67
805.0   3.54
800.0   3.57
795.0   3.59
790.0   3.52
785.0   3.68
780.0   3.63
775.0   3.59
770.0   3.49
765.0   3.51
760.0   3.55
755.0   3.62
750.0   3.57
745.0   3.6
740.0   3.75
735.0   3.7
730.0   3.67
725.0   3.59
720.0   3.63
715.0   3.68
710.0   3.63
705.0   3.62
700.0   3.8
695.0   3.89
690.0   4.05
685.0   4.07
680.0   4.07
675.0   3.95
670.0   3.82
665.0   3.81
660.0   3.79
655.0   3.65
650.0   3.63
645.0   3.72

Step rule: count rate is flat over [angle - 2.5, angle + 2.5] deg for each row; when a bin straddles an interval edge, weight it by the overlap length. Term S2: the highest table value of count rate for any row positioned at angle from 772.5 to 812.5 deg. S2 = 3.68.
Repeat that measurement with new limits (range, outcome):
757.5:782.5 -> 3.63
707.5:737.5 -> 3.7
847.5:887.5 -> 3.81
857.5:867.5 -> 3.71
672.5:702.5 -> 4.07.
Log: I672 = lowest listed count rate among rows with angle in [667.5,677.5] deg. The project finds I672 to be 3.82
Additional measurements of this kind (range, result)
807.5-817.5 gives 3.67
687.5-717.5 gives 3.62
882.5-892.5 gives 3.81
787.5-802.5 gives 3.52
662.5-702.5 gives 3.8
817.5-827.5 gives 3.63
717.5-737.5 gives 3.59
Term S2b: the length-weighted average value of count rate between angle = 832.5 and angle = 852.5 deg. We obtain 3.74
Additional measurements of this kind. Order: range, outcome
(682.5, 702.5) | 3.95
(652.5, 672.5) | 3.77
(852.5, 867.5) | 3.71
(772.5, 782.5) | 3.61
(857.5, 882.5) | 3.71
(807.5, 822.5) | 3.7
